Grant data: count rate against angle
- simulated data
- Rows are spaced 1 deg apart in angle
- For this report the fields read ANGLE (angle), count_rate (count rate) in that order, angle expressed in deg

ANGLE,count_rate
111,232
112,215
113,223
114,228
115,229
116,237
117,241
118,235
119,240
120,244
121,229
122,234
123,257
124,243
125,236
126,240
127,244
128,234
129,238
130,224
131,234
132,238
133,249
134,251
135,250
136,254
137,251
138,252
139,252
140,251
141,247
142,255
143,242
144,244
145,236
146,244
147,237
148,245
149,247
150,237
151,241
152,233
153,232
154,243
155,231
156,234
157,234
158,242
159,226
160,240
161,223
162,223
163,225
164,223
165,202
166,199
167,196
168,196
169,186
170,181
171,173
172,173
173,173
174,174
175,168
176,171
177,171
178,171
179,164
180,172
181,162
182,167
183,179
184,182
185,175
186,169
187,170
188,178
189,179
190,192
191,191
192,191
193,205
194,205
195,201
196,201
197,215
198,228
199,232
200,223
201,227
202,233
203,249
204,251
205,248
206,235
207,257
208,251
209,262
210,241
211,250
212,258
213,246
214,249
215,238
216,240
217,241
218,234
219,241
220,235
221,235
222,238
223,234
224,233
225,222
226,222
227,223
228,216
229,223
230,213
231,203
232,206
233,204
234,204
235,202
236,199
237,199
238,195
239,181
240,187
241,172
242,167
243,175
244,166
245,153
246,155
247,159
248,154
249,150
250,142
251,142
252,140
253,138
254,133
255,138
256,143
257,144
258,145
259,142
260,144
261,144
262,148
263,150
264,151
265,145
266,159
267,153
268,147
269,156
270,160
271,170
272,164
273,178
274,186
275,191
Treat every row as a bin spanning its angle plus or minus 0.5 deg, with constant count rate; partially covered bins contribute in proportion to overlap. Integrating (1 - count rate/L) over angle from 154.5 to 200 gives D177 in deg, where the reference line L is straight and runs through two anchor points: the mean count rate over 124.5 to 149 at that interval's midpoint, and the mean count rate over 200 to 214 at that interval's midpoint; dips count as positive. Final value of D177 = 9.2 deg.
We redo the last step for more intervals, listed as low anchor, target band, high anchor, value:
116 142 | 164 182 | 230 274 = 3.0 deg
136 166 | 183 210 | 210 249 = 0.9 deg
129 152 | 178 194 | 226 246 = 3.0 deg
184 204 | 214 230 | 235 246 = -3.6 deg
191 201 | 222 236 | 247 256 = -3.7 deg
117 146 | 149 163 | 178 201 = -0.8 deg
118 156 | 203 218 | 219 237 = -1.6 deg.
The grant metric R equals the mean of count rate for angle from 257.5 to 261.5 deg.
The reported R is 144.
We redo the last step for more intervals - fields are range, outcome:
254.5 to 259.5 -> 142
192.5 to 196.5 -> 203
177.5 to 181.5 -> 167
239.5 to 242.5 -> 175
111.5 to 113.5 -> 219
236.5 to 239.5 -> 192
